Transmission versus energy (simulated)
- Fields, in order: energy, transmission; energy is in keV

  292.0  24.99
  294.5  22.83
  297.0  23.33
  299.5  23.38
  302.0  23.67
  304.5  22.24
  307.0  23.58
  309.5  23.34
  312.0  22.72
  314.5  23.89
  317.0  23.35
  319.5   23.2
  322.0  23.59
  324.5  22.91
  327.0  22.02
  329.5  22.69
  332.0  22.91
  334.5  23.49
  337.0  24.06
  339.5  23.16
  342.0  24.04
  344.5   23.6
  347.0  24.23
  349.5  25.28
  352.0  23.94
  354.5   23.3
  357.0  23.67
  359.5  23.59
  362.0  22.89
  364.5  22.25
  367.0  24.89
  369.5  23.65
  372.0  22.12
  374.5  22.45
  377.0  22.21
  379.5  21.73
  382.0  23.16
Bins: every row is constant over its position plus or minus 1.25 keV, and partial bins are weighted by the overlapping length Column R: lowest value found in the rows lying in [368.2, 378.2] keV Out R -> 22.12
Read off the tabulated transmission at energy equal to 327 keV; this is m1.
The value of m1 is 22.02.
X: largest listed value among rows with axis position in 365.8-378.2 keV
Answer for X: 24.89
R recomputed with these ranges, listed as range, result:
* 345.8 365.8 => 22.25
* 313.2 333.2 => 22.02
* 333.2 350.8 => 23.16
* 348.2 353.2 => 23.94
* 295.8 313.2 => 22.24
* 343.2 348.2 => 23.6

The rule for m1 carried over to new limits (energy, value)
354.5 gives 23.3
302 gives 23.67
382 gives 23.16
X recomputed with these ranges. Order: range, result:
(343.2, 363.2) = 25.28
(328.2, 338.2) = 24.06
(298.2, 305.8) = 23.67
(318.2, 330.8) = 23.59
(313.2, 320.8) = 23.89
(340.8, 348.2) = 24.23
